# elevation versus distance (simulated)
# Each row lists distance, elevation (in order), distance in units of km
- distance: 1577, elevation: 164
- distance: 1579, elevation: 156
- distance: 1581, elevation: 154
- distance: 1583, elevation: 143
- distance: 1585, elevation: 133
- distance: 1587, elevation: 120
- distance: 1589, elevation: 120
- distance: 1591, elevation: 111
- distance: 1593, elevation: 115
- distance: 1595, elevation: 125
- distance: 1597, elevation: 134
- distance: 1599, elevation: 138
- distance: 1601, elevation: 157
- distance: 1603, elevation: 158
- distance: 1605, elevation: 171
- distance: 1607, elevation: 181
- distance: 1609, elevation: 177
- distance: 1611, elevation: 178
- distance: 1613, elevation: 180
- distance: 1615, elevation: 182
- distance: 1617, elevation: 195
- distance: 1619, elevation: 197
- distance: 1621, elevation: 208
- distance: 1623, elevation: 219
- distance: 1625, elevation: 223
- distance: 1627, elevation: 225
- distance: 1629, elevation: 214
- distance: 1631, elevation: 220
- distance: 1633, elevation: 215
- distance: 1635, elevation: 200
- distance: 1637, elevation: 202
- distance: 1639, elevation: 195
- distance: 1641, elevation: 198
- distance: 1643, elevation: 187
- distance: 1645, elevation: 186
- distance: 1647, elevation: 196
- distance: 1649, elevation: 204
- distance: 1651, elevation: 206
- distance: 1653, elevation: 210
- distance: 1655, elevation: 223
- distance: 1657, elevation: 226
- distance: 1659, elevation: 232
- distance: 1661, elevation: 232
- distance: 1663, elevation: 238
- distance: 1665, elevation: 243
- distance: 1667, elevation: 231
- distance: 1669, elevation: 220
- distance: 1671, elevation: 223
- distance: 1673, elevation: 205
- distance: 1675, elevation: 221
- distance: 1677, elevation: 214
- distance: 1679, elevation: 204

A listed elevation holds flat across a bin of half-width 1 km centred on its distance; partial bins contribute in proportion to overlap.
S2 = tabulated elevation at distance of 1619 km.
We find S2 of 197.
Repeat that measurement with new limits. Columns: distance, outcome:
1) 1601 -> 157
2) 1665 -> 243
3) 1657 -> 226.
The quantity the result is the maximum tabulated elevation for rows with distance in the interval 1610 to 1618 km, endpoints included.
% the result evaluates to 195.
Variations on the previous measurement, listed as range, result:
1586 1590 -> 120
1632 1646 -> 215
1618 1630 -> 225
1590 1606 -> 171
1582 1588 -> 143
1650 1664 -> 238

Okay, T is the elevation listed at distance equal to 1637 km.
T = 202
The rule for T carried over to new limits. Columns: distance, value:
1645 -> 186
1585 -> 133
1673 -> 205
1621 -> 208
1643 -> 187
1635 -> 200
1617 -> 195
